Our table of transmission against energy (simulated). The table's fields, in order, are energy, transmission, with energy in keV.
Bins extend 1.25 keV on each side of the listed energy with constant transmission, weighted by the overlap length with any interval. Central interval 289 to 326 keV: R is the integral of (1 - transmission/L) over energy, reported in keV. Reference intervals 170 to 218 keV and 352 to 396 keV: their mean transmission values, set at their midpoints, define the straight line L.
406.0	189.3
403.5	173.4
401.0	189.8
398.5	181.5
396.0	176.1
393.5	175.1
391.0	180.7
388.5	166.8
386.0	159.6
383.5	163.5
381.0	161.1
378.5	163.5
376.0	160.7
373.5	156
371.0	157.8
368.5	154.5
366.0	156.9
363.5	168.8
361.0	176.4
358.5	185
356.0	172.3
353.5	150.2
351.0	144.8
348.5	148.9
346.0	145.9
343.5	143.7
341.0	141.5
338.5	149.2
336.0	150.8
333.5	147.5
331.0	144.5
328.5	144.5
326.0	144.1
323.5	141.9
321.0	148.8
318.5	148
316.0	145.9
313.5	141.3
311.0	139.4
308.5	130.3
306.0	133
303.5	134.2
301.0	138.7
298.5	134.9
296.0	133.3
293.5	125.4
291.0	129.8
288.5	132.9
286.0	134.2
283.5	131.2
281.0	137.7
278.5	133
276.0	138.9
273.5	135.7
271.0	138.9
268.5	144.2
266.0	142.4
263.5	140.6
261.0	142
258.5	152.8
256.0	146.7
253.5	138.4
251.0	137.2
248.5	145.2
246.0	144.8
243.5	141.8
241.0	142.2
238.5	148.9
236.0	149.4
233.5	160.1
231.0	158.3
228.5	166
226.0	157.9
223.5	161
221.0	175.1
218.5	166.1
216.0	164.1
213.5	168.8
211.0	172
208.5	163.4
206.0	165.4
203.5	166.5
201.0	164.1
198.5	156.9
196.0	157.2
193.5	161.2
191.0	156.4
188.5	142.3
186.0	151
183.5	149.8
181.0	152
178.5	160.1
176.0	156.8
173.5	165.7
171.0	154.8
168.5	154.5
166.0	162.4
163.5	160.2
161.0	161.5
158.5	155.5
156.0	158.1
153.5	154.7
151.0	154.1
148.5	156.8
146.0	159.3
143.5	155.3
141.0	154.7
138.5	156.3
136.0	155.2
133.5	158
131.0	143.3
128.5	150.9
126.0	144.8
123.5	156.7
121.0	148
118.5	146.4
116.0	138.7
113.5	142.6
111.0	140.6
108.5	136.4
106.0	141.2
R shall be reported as 5.8 keV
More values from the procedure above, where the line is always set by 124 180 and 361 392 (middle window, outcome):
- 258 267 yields 0.9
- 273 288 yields 2.3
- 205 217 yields -0.7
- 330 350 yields 1.9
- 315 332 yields 1.7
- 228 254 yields 1.7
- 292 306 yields 2.4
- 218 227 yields -0.4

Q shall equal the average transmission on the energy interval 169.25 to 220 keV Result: 160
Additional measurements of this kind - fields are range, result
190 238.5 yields 162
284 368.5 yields 146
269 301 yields 134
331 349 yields 147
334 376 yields 156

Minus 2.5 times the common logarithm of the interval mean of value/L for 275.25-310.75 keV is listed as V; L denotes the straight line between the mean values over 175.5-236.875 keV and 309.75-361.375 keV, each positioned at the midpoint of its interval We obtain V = 0.15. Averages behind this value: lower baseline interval 160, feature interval 133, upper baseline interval 150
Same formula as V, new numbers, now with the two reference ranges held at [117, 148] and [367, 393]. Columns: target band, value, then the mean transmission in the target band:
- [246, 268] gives 0.103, 143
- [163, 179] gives -0.035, 159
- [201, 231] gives -0.066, 166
